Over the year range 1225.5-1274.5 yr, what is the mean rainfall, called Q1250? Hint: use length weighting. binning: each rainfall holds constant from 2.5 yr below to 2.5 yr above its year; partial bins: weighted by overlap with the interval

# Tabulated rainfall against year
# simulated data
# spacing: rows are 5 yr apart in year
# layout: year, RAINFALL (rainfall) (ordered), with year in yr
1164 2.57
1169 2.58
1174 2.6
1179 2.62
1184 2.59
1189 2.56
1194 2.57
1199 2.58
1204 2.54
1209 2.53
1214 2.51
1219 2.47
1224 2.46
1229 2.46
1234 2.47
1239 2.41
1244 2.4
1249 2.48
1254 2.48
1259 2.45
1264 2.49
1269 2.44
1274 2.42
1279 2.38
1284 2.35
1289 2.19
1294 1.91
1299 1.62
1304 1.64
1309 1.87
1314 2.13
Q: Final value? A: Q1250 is 2.45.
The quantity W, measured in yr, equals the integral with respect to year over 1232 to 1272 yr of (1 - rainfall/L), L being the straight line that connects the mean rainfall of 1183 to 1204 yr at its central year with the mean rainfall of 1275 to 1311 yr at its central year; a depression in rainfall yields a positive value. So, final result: -3.8 yr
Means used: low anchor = 2.57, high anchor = 2.01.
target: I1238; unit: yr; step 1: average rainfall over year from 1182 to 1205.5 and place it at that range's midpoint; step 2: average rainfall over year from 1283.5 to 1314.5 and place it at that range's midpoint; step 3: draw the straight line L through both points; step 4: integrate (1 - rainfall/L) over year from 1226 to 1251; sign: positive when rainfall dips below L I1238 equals -1.6 yr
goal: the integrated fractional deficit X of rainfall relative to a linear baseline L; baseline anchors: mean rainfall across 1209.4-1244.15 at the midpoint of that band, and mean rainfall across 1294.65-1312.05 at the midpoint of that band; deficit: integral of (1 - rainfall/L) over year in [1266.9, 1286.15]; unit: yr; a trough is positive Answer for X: -3.9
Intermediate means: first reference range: 2.46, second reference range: 1.74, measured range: 2.4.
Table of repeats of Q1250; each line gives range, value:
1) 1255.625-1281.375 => 2.44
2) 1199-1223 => 2.52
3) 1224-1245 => 2.44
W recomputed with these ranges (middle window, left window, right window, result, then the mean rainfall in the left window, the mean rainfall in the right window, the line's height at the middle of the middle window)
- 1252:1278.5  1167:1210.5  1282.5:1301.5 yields -3.72 yr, 2.58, 2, 2.15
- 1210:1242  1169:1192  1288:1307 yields -2.49 yr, 2.59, 1.81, 2.29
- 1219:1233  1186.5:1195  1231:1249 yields 0.05 yr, 2.56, 2.44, 2.47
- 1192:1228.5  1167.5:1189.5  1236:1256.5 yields 0.06 yr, 2.59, 2.44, 2.52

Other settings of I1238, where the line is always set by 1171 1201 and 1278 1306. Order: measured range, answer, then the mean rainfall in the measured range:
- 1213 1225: -0.4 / 2.48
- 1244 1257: -1.4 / 2.46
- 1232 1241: -0.5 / 2.44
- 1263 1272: -1.3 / 2.46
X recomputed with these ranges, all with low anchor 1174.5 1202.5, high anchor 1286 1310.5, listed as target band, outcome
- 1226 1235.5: -0.7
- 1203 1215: -0.4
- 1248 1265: -2.7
